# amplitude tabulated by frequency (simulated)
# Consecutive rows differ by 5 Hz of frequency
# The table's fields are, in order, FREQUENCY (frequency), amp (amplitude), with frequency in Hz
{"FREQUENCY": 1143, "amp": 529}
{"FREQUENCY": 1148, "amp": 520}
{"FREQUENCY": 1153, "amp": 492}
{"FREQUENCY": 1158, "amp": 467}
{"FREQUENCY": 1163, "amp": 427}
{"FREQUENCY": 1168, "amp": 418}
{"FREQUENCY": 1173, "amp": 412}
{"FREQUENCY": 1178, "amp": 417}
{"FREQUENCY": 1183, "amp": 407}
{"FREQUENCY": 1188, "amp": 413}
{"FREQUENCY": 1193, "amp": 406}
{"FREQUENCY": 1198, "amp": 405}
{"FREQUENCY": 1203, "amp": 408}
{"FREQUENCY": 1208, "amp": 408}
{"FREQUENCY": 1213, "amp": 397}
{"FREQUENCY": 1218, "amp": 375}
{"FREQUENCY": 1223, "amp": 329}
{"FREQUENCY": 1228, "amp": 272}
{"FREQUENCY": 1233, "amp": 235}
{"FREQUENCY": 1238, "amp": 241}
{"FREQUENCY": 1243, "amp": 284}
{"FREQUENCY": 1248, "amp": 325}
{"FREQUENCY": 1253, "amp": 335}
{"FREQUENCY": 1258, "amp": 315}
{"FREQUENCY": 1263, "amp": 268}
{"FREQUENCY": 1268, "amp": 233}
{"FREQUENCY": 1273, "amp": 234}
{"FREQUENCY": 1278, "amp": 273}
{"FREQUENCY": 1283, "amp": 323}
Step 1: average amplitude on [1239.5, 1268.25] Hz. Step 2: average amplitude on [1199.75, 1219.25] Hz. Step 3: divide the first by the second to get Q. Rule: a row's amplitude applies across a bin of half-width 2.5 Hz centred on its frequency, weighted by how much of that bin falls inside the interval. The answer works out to 0.74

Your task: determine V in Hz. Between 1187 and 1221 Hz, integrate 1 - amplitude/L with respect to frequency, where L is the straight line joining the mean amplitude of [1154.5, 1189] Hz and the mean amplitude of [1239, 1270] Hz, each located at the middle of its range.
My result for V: -2.5 Hz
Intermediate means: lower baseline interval 425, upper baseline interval 292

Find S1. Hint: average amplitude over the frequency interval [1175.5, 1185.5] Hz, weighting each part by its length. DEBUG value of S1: 412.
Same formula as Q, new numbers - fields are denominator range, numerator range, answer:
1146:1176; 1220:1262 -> 0.64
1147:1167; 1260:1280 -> 0.54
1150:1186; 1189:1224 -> 0.90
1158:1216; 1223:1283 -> 0.67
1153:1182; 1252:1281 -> 0.63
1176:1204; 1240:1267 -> 0.73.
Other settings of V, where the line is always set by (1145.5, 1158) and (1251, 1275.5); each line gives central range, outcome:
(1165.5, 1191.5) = 1.82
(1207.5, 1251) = 3.83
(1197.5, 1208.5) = -0.32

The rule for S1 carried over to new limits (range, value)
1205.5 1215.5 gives 402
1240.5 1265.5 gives 305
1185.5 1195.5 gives 410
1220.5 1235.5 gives 279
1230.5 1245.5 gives 253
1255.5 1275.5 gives 262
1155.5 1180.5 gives 428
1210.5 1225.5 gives 367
